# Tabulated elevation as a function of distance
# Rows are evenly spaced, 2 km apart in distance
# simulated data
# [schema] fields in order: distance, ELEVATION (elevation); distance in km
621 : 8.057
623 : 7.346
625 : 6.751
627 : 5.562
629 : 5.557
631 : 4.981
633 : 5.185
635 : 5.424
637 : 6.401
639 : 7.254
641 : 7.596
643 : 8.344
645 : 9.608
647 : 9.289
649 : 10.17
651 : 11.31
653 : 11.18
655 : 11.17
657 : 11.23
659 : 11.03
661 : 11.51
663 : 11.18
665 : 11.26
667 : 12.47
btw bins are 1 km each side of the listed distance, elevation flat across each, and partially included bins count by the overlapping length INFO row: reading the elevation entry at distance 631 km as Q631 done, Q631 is 4.981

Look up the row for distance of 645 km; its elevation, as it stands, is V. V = 9.608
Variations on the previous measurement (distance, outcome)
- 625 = 6.751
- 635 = 5.424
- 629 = 5.557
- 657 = 11.23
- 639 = 7.254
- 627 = 5.562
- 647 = 9.289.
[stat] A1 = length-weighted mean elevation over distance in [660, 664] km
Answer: 11.3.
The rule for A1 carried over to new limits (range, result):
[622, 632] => 6.04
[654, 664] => 11.2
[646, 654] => 10.5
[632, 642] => 6.37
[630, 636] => 5.2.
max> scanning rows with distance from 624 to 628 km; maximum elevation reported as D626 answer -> 6.751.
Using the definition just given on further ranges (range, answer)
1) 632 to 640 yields 7.254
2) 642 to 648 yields 9.608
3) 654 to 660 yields 11.23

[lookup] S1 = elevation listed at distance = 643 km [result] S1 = 8.344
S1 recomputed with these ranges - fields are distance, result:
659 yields 11.03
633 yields 5.185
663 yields 11.18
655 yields 11.17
